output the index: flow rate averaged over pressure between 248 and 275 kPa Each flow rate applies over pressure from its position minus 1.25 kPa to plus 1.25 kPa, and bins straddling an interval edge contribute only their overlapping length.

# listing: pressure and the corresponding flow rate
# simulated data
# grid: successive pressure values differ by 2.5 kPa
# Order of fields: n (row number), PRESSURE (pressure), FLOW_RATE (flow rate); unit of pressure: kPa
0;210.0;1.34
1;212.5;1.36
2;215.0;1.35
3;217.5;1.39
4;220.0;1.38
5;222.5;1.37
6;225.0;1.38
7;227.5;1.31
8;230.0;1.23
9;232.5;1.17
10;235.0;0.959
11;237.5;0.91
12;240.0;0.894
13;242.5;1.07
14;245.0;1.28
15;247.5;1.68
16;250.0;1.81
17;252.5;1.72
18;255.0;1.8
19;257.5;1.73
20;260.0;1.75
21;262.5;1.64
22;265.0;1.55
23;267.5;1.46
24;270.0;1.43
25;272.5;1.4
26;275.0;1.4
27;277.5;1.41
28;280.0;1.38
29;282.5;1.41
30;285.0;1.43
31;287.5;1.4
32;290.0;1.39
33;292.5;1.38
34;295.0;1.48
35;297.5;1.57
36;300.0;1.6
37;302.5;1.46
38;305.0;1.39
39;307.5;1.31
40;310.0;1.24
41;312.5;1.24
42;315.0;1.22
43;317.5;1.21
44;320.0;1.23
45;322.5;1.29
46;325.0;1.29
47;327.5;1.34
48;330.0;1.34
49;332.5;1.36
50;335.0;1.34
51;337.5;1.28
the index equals 1.62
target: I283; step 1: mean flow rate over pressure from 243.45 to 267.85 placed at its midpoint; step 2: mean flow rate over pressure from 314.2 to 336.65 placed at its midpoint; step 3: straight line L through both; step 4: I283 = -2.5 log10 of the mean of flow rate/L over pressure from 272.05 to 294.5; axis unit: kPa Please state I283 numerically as 0.07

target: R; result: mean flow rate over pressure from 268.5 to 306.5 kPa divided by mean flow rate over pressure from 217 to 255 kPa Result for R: 1.09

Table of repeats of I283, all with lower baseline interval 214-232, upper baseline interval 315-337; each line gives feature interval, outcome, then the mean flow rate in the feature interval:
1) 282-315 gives -0.08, 1.4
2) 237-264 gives -0.13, 1.5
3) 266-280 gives -0.08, 1.42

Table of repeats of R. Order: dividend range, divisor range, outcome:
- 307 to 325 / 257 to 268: 0.77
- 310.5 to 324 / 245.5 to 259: 0.72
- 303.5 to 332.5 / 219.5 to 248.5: 1.06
